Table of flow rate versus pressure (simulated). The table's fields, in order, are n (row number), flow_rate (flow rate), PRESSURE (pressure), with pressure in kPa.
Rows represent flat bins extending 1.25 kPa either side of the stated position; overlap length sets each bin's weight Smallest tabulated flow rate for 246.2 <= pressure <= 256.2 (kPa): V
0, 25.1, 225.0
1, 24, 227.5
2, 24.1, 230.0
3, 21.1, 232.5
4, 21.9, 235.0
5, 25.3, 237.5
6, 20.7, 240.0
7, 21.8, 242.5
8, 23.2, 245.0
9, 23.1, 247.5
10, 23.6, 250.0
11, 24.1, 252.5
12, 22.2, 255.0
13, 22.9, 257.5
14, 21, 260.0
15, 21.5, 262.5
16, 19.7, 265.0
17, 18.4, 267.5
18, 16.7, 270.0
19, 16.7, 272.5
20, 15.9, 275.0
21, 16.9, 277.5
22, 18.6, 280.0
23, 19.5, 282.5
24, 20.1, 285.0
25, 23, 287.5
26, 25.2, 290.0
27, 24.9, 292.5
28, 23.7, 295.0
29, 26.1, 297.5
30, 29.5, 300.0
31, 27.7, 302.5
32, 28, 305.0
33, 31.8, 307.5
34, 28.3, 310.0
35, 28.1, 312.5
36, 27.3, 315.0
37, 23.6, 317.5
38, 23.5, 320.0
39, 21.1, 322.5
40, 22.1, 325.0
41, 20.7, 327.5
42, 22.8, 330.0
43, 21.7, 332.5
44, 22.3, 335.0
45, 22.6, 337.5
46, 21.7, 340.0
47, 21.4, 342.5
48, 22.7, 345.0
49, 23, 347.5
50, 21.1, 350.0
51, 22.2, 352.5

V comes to 22.2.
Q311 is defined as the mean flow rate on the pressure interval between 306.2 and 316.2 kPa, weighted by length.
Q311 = 28.9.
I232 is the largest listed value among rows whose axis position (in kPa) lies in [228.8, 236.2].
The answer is 24.1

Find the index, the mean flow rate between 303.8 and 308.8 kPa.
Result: 29.9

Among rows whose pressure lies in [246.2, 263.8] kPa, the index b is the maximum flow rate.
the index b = 24.1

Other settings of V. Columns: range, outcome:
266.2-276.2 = 15.9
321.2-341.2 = 20.7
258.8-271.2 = 16.7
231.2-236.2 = 21.1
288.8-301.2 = 23.7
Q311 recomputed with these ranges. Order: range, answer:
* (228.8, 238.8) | 23.1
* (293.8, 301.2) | 26.4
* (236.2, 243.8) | 22.6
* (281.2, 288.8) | 20.9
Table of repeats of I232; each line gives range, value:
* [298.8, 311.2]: 31.8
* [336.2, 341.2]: 22.6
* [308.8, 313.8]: 28.3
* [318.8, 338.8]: 23.5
